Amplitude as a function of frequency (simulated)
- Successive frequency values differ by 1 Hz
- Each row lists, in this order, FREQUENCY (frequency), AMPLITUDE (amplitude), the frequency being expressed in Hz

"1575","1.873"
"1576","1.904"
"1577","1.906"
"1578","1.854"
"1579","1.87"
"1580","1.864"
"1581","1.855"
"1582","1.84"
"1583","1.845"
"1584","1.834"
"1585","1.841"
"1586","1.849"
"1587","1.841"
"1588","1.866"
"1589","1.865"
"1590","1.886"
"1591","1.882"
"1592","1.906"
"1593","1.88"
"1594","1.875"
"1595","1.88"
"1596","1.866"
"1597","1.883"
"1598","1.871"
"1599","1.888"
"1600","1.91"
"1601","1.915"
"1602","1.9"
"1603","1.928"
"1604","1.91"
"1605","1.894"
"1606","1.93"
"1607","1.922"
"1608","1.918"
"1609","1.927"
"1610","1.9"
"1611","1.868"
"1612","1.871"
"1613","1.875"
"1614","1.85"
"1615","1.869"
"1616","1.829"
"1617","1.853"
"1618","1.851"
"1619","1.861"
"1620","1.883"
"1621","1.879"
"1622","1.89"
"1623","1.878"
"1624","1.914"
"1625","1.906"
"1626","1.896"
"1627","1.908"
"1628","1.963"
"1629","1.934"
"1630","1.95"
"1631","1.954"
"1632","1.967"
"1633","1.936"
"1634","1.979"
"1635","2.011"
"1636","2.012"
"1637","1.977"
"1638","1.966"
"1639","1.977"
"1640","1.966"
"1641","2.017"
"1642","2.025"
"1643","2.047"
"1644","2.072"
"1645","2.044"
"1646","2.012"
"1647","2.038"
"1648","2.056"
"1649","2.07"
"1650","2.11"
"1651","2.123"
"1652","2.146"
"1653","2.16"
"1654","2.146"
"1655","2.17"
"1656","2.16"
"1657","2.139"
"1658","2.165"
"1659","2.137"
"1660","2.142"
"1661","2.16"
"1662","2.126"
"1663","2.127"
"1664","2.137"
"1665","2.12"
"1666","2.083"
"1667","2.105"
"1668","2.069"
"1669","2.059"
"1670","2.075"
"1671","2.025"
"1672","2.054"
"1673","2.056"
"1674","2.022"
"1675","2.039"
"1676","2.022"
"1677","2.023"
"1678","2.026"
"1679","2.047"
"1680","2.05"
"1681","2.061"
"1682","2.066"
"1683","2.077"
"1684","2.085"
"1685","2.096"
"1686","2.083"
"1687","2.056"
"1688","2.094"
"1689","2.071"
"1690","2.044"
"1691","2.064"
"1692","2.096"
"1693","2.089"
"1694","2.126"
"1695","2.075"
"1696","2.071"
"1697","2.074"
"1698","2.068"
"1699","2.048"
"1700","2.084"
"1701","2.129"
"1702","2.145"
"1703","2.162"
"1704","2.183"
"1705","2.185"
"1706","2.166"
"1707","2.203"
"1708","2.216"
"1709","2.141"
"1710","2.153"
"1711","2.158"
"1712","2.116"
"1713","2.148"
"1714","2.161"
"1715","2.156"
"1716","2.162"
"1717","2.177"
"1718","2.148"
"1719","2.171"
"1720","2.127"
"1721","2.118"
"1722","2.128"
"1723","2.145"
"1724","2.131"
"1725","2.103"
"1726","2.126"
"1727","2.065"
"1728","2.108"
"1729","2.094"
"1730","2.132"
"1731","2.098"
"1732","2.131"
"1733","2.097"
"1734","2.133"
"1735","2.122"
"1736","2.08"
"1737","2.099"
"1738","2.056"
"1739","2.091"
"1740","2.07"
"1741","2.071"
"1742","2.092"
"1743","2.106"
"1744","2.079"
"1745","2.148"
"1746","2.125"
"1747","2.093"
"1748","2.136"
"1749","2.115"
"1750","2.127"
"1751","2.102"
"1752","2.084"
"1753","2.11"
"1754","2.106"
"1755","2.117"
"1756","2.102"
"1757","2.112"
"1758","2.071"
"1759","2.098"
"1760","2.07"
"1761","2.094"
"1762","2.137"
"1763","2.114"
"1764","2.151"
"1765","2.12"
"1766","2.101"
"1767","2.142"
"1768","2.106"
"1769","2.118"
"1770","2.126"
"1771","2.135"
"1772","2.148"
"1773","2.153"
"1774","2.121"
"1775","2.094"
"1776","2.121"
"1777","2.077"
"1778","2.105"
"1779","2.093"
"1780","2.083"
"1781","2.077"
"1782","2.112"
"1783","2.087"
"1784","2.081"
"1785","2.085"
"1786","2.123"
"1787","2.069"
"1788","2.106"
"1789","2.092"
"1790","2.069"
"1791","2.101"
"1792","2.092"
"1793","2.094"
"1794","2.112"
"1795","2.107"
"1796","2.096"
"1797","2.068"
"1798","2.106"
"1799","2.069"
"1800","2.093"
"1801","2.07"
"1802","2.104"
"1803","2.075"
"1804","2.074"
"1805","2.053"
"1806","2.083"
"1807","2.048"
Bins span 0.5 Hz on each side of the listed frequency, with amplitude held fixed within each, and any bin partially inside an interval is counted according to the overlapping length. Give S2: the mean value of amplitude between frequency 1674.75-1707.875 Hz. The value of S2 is 2.09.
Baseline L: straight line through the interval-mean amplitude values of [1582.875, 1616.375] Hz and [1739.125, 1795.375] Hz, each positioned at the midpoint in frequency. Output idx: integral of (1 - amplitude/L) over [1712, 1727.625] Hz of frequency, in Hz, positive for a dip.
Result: -0.7 Hz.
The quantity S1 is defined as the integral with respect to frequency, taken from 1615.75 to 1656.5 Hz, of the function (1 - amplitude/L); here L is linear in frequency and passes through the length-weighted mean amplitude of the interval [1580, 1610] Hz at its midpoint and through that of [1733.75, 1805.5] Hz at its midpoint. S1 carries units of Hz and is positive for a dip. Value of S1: -1.15 Hz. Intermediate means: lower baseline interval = 1.88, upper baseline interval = 2.1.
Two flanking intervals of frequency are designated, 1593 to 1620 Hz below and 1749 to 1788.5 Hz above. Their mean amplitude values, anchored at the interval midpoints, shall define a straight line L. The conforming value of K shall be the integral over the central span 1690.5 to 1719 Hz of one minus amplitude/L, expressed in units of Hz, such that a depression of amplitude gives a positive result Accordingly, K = -1.6 Hz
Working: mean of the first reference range 1.89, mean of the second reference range 2.11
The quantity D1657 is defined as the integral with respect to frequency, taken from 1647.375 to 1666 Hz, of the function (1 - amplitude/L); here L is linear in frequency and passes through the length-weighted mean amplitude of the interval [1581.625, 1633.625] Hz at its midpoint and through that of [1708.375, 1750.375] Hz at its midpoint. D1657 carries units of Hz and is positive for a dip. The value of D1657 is -1.4 Hz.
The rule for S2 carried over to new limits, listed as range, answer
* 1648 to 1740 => 2.11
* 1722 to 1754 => 2.11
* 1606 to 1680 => 2.01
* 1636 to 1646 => 2.01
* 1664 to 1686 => 2.06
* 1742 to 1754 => 2.11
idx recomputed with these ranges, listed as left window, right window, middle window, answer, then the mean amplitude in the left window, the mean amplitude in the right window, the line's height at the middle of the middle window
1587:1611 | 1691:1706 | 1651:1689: -0.83 Hz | 1.89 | 2.11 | 2.05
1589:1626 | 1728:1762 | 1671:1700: -0.78 Hz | 1.89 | 2.1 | 2.01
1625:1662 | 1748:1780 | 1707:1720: -0.48 Hz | 2.04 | 2.11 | 2.08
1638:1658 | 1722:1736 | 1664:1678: 0.19 Hz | 2.08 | 2.11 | 2.09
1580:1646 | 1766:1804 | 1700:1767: -2.62 Hz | 1.91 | 2.1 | 2.04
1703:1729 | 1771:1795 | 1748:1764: 0.10 Hz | 2.15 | 2.1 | 2.12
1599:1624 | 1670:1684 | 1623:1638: -0.11 Hz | 1.89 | 2.05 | 1.93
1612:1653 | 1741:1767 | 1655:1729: -2.66 Hz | 1.96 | 2.11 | 2.03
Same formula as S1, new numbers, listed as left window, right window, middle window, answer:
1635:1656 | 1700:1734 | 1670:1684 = 0.3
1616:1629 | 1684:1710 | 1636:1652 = -0.7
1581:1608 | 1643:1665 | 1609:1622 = 0.6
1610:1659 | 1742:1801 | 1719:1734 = -0.4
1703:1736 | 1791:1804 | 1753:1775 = 0.0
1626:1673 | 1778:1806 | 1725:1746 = -0.3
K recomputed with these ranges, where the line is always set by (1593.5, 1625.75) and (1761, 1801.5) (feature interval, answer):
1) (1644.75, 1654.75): -0.80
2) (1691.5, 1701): -0.41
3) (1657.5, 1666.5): -0.83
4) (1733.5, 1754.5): -0.46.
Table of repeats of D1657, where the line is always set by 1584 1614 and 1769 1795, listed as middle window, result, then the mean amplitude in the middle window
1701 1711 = -0.8 Hz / 2.17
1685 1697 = -0.5 Hz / 2.08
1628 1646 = -0.5 Hz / 1.99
